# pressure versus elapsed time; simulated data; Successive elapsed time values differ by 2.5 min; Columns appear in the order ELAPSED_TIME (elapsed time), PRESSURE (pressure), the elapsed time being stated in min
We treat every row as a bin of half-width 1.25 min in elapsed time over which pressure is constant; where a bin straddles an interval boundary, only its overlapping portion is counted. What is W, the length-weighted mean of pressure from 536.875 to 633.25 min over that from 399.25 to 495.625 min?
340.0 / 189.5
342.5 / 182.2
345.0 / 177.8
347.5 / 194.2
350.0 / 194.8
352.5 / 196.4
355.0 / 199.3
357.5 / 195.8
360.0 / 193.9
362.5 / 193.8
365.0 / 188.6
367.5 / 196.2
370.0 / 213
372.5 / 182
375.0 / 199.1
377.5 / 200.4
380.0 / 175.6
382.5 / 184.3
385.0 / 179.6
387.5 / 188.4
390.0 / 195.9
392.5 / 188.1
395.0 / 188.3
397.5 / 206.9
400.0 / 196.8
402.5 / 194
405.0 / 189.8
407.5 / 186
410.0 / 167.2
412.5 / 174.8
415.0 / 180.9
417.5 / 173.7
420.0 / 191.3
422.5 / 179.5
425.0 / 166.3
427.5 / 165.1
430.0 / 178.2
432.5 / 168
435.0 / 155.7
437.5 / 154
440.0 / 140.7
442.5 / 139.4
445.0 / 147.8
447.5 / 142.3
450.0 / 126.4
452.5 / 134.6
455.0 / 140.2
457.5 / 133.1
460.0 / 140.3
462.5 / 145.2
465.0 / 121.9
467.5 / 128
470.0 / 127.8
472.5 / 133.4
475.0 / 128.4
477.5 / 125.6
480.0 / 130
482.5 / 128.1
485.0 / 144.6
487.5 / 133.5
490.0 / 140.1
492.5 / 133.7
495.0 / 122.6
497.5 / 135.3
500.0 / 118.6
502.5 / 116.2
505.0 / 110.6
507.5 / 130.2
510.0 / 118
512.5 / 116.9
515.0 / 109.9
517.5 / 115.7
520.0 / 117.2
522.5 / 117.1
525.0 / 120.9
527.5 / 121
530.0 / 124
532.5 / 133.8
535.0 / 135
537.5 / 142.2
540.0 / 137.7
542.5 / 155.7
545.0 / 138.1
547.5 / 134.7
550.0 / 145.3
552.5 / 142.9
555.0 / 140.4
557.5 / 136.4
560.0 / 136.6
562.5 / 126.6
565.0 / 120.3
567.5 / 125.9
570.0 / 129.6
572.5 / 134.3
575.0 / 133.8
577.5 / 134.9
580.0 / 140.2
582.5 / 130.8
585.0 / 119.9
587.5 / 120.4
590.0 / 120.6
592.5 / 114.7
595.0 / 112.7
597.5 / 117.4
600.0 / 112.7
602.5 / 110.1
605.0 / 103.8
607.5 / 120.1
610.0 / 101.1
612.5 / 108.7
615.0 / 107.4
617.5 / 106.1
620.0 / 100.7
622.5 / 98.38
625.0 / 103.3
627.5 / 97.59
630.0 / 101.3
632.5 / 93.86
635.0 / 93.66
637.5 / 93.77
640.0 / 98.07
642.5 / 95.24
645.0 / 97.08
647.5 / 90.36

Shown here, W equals 0.81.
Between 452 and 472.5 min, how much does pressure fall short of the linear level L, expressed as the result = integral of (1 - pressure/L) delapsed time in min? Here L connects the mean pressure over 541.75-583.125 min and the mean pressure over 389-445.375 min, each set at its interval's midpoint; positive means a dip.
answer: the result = 3.7 min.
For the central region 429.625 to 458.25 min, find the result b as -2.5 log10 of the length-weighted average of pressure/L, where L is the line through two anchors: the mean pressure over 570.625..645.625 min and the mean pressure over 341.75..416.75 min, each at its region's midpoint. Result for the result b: 0.15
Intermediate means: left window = 190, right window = 111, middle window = 146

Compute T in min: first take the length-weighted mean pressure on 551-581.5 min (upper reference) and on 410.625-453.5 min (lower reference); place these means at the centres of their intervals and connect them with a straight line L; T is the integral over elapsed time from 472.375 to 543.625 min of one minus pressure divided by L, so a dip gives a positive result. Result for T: 8.69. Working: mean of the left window 160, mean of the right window 134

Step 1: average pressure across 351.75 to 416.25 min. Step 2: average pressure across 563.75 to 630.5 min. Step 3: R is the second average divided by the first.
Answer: 0.61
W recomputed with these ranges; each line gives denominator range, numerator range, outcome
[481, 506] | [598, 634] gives 0.82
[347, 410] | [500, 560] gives 0.67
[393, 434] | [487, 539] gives 0.68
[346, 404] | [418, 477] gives 0.76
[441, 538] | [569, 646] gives 0.86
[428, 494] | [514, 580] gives 0.94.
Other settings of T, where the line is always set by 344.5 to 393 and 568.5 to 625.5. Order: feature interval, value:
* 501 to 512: 2.10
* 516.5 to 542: 2.11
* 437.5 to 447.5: 1.42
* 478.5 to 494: 1.89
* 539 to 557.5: -1.24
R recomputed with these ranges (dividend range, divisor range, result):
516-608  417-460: 0.83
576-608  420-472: 0.81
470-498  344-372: 0.68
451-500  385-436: 0.73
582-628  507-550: 0.87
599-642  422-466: 0.69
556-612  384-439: 0.68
